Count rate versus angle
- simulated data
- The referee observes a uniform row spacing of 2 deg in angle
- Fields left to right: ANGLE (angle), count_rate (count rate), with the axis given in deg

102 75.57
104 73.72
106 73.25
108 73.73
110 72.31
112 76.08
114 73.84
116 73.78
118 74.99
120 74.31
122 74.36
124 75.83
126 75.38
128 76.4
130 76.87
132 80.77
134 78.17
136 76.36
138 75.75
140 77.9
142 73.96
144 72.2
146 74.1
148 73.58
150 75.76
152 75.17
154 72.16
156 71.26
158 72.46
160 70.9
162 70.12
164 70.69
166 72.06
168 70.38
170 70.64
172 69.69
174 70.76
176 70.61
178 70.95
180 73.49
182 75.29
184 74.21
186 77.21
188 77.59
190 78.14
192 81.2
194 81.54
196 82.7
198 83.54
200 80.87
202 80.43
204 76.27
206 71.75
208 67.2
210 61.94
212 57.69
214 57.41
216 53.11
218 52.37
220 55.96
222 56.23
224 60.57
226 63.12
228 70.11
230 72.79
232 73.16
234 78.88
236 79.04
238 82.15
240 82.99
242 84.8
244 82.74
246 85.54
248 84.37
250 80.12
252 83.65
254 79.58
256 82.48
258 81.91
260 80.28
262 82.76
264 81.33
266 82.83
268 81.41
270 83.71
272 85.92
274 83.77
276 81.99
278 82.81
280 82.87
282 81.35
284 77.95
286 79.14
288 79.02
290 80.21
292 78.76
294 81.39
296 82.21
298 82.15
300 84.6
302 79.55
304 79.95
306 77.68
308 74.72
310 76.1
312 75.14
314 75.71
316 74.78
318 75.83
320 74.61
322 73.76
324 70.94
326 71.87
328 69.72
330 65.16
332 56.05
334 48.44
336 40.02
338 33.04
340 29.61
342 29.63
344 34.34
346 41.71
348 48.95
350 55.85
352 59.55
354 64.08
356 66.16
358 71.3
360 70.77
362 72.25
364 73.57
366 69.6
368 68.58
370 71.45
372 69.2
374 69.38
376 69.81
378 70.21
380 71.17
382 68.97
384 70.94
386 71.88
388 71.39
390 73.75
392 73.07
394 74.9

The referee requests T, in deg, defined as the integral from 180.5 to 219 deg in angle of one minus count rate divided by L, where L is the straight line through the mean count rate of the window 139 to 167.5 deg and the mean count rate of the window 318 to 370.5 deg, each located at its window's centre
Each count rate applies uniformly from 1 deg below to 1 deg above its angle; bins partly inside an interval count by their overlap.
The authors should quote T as -1.4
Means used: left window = 73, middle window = 72.1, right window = 59.1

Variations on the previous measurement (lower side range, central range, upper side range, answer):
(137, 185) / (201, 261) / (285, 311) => 2.9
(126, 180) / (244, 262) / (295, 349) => -3.8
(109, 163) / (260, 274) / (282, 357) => -2.9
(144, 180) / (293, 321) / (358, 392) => -2.7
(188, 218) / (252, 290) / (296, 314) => -2.6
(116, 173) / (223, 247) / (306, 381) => -2.5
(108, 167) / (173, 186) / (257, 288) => 0.6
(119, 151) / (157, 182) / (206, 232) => -0.5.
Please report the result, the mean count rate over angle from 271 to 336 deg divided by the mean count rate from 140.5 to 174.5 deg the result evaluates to 1.0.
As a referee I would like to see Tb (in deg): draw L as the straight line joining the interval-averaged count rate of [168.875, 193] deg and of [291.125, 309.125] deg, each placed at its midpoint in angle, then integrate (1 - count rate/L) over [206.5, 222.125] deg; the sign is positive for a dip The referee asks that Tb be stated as 3.6 deg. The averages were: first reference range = 74.1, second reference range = 80.1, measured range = 58.3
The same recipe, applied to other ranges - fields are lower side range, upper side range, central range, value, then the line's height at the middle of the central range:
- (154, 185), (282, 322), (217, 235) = 2.3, 74.5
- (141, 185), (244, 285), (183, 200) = -1.0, 75.1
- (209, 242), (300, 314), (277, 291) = -1.1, 74.5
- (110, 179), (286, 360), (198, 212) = -0.3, 71.1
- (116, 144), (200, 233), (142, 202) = -3.5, 70.6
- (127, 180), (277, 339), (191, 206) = -1.4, 73.3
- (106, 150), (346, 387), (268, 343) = -3.0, 69.1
